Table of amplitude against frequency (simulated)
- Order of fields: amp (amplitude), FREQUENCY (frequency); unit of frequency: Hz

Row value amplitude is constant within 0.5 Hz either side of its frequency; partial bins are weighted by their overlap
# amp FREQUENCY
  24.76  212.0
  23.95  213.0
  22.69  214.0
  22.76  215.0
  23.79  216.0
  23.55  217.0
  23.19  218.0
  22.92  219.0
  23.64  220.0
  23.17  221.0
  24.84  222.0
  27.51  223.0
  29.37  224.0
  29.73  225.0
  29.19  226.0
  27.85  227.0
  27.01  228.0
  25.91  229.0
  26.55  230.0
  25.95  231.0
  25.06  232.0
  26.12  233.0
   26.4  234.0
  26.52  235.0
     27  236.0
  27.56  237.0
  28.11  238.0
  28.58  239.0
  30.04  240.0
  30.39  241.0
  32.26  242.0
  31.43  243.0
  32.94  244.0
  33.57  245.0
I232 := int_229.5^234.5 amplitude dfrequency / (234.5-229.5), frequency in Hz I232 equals 26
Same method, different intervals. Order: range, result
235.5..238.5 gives 27.6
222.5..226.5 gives 29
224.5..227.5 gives 28.9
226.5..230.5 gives 26.8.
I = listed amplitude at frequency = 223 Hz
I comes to 27.51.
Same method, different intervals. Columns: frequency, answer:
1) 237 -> 27.56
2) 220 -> 23.64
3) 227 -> 27.85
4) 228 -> 27.01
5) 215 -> 22.76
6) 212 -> 24.76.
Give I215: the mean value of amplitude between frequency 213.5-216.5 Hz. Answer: 23.1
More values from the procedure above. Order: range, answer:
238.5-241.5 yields 29.7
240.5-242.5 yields 31.3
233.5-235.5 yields 26.5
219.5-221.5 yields 23.4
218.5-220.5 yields 23.3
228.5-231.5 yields 26.1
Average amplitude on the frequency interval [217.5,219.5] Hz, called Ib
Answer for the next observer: 23.1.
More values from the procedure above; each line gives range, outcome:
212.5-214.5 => 23.3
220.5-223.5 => 25.2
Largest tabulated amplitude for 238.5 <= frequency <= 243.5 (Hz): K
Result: 32.26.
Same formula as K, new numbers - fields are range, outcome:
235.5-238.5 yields 28.11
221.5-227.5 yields 29.73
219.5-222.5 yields 24.84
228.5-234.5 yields 26.55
